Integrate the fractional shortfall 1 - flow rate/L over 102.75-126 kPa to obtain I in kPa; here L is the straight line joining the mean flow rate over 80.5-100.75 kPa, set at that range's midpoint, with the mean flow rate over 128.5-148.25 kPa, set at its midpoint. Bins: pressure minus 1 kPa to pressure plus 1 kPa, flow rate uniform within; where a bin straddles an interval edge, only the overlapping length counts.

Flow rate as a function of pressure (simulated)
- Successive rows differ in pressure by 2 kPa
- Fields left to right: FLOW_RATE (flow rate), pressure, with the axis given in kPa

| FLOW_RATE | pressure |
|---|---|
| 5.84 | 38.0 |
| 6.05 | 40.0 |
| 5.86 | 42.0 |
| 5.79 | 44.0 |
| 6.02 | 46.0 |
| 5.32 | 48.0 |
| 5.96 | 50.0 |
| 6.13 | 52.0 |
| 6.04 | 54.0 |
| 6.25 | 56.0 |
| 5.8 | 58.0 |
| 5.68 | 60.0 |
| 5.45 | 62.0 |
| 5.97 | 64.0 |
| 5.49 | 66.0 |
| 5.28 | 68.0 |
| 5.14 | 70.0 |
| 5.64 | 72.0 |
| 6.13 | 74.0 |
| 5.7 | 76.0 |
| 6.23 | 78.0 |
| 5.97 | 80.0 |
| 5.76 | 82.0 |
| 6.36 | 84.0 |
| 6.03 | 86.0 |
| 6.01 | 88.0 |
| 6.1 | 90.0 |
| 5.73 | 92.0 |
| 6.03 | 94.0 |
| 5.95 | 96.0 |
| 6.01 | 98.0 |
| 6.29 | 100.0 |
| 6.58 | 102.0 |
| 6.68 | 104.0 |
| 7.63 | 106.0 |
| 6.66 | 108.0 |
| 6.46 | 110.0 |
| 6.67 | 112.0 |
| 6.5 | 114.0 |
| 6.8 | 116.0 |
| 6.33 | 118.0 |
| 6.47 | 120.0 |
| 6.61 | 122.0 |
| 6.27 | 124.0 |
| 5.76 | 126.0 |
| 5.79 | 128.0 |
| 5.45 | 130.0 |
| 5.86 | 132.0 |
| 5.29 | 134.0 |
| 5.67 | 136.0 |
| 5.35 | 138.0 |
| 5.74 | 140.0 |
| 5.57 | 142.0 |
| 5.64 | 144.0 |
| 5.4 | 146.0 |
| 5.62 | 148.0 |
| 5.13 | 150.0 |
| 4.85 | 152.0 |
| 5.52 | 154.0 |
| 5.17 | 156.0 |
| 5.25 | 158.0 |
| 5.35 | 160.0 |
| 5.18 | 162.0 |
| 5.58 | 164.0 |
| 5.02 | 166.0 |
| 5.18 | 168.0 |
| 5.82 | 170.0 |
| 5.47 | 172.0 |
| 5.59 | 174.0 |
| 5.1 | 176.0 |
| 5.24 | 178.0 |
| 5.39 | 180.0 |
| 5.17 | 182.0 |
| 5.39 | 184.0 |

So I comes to -3.2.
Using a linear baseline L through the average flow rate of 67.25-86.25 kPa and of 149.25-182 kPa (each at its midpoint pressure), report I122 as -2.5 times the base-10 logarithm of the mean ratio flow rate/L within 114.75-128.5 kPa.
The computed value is -0.14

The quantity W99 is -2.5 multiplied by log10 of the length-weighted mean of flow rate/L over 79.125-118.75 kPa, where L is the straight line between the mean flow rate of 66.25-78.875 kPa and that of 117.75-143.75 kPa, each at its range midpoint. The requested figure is -0.10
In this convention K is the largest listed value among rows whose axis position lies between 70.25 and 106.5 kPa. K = 7.63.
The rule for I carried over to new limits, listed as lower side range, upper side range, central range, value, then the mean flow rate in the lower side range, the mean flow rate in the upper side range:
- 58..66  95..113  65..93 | 1.0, 5.69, 6.55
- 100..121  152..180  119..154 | 2.1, 6.66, 5.33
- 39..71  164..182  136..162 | 0.2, 5.76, 5.35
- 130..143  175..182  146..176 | 0.2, 5.57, 5.23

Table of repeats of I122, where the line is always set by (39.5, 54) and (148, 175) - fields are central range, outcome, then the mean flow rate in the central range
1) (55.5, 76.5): 0.022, 5.67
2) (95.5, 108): -0.169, 6.56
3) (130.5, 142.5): -0.025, 5.58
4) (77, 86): -0.067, 6.07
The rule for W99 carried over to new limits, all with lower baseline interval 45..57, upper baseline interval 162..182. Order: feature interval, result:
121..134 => -0.062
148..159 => 0.046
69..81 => 0.006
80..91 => -0.048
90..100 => -0.046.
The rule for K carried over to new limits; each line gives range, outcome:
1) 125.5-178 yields 5.86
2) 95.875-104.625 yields 6.68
